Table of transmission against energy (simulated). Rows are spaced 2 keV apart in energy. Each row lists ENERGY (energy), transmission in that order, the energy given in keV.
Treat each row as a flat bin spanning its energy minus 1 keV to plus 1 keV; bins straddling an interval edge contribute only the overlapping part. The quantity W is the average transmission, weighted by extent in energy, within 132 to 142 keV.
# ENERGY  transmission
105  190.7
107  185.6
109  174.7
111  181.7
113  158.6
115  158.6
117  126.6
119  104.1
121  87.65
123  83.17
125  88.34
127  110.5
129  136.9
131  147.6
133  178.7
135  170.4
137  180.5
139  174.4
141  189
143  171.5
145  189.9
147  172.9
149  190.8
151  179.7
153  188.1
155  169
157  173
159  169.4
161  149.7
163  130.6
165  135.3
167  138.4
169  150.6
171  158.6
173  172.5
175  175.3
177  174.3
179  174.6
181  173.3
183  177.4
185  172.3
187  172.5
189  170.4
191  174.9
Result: 179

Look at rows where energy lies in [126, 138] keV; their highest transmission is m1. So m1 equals 180.5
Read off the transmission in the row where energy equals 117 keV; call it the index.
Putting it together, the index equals 126.6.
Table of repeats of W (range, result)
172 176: 174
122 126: 85.8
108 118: 160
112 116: 159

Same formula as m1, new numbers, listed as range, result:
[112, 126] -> 158.6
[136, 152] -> 190.8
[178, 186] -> 177.4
